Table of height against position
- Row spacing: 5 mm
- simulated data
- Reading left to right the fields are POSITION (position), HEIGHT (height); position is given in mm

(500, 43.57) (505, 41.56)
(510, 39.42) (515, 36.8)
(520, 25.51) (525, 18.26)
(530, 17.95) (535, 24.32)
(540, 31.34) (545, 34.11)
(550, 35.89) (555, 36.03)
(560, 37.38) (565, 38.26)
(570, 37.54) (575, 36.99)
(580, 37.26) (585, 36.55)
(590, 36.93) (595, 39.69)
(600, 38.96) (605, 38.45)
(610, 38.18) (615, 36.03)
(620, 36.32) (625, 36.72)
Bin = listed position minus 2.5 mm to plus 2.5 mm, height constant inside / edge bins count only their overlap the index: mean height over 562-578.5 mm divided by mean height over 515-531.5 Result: 1.6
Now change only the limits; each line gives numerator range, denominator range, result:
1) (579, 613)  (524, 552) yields 1.39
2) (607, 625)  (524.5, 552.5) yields 1.34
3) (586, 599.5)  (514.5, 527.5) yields 1.51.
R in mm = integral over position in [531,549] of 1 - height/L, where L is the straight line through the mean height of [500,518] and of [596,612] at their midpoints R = 4.5 mm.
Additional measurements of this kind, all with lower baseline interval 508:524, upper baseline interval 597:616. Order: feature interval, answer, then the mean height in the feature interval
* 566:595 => -0.7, 37.3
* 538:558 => -0.1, 34.5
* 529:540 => 3.2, 23.9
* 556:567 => -0.7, 37.6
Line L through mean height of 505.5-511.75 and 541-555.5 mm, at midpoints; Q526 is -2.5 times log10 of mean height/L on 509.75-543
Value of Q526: 0.37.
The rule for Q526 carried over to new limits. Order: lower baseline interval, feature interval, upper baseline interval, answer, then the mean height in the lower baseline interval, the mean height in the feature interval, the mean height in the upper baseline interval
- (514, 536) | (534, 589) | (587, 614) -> -0.155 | 23.8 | 35.4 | 38.3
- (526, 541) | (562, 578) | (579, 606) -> -0.164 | 23.2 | 37.6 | 38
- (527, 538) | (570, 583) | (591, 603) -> -0.118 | 21.5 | 37.2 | 39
